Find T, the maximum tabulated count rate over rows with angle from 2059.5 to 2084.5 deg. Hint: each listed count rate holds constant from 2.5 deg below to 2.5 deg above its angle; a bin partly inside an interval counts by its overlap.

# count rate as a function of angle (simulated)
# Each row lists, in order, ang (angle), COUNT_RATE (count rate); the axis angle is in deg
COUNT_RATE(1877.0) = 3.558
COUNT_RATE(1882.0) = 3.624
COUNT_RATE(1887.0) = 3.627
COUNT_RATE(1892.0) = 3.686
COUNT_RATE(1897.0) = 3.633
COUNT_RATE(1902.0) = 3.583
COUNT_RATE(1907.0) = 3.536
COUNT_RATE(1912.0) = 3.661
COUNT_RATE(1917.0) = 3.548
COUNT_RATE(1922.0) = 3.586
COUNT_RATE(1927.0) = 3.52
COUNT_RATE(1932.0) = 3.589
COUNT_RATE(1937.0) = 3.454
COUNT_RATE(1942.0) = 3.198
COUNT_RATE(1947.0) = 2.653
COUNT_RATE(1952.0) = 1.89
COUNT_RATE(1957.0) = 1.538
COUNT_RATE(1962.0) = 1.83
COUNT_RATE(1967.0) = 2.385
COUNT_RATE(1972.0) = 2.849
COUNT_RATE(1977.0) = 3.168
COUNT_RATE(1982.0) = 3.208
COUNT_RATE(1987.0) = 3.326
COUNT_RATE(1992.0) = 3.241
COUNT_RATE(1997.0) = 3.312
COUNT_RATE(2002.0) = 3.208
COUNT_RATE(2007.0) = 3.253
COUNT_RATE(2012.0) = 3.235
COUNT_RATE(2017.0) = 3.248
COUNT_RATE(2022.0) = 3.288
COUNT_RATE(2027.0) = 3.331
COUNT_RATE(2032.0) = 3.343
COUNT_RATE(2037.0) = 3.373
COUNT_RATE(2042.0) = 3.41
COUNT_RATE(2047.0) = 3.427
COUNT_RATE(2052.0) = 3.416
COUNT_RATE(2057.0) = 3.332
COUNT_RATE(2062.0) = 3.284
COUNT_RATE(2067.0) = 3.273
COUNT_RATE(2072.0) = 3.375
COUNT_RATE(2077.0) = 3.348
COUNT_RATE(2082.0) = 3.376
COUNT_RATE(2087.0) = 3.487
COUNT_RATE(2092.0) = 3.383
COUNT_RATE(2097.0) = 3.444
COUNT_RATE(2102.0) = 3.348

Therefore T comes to 3.376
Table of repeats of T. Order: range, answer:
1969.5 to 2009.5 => 3.326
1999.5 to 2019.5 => 3.253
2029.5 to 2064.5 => 3.427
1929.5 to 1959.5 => 3.589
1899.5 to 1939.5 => 3.661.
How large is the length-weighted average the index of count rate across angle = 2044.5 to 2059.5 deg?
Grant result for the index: 3.39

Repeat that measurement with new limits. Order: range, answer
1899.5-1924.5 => 3.58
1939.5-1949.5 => 2.93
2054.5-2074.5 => 3.32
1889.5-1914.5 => 3.62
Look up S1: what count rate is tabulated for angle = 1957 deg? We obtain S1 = 1.538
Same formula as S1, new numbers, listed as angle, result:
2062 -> 3.284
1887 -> 3.627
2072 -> 3.375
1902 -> 3.583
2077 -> 3.348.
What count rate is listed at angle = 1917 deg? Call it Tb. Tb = 3.548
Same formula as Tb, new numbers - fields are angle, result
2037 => 3.373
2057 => 3.332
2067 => 3.273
